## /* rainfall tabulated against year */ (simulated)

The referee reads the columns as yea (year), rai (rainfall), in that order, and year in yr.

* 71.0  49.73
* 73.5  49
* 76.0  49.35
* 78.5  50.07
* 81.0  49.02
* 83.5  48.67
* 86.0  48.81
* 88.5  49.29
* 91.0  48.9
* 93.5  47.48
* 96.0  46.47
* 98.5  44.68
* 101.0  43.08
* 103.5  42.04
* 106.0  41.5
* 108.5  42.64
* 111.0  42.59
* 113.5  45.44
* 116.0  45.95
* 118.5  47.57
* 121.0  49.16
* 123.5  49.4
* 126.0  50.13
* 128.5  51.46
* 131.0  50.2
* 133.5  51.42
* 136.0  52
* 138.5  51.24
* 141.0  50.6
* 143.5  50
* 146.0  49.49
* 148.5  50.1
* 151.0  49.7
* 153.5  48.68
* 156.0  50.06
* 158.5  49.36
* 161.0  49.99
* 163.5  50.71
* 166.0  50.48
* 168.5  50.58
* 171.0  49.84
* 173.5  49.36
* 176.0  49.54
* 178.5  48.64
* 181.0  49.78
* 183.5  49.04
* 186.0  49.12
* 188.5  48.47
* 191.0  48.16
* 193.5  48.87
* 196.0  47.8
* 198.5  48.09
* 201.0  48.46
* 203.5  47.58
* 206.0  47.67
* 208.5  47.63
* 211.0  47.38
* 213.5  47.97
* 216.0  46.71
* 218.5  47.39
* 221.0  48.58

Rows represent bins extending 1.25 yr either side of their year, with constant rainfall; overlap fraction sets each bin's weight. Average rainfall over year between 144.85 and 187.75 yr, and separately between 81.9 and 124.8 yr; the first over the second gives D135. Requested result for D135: 1.08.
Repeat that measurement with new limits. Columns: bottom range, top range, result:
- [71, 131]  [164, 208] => 1.04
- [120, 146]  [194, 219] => 0.94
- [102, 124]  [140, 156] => 1.11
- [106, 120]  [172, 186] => 1.10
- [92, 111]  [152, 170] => 1.14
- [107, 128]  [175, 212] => 1.04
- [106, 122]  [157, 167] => 1.11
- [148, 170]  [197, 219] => 0.95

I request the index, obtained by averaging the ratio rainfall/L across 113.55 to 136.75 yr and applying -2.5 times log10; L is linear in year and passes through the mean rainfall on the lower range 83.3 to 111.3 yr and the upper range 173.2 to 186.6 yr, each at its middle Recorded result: -0.06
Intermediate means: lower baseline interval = 45.5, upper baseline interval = 49.2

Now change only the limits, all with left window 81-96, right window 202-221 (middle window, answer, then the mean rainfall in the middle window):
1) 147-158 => -0.036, 49.6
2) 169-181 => -0.036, 49.5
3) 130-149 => -0.056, 50.7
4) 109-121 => 0.062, 45.6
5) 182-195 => -0.023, 48.7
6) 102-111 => 0.149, 42.2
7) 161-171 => -0.056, 50.4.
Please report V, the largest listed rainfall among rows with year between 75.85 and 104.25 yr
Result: 50.07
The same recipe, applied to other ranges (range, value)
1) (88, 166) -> 52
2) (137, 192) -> 51.24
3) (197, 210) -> 48.46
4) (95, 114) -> 46.47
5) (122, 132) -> 51.46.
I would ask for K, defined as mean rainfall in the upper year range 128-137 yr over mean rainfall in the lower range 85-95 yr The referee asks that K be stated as 1.1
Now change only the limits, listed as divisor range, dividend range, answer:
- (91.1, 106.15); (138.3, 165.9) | 1.12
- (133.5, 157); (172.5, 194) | 0.97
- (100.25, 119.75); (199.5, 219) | 1.09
